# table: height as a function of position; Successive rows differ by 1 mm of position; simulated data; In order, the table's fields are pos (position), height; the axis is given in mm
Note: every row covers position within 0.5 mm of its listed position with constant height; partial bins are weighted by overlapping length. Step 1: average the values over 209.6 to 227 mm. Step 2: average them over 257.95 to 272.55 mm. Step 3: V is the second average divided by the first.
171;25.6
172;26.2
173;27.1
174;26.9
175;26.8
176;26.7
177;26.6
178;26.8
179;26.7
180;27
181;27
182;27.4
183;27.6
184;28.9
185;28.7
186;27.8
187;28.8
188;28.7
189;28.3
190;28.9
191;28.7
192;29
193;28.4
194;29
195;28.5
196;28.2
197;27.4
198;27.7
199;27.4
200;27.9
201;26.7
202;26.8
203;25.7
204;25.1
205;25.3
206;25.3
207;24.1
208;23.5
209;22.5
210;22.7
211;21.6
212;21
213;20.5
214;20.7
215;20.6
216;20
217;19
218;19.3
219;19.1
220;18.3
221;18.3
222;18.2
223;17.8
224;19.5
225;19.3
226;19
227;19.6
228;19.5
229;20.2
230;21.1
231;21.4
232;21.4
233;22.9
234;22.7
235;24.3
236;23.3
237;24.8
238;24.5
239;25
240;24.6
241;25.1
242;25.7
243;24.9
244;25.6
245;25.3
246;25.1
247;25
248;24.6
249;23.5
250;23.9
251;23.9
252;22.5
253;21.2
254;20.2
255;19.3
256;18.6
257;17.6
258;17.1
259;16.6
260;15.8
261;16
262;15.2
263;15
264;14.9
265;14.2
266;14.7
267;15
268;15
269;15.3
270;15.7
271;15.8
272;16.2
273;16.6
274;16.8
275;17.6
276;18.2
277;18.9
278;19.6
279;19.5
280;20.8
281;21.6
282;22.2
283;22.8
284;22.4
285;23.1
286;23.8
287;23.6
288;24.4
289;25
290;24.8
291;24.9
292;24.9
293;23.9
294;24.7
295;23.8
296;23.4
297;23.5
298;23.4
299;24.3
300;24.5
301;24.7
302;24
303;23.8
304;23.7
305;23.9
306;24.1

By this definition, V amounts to 0.79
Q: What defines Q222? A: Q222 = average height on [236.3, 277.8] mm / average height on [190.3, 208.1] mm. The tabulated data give 0.7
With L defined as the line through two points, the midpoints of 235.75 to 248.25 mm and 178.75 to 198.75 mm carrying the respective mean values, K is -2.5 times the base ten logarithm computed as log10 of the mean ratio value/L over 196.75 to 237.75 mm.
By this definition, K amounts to 0.19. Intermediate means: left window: 28.1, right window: 24.9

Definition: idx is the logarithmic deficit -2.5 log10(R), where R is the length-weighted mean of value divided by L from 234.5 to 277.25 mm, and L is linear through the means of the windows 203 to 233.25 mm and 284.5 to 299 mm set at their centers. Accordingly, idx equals 0.127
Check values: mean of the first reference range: 21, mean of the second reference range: 24.1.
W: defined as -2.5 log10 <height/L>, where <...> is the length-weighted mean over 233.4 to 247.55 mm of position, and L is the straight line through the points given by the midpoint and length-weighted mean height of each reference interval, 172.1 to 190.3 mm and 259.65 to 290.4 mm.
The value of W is -0.13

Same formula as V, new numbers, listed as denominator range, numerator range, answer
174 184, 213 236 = 0.75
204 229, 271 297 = 1.05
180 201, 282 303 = 0.85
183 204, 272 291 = 0.76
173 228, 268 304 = 0.88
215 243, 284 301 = 1.13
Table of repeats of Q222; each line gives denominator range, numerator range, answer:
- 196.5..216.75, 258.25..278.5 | 0.67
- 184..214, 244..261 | 0.81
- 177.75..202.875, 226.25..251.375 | 0.84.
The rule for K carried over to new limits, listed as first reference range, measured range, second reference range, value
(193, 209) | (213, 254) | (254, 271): -0.067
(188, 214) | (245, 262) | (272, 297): 0.137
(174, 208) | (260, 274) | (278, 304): 0.497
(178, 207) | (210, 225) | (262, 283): 0.232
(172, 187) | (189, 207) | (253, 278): -0.096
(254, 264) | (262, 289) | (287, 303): 0.098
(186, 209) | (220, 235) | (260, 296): 0.204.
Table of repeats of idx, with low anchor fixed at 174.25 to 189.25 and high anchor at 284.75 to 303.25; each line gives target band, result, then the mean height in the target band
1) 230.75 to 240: 0.107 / 23.5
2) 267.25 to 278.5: 0.420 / 16.8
